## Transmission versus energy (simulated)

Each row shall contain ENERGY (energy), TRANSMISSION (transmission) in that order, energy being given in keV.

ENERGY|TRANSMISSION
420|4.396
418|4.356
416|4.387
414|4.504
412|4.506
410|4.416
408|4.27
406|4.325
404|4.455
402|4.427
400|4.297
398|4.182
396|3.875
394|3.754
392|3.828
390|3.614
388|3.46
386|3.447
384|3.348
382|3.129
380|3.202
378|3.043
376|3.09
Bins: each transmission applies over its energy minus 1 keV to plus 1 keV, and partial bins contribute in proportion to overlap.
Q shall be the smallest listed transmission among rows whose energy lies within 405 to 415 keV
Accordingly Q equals 4.27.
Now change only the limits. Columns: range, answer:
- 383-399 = 3.348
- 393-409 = 3.754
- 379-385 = 3.129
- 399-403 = 4.297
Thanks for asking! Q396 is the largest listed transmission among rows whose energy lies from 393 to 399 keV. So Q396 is 4.182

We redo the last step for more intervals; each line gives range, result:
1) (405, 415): 4.506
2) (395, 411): 4.455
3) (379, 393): 3.828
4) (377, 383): 3.202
